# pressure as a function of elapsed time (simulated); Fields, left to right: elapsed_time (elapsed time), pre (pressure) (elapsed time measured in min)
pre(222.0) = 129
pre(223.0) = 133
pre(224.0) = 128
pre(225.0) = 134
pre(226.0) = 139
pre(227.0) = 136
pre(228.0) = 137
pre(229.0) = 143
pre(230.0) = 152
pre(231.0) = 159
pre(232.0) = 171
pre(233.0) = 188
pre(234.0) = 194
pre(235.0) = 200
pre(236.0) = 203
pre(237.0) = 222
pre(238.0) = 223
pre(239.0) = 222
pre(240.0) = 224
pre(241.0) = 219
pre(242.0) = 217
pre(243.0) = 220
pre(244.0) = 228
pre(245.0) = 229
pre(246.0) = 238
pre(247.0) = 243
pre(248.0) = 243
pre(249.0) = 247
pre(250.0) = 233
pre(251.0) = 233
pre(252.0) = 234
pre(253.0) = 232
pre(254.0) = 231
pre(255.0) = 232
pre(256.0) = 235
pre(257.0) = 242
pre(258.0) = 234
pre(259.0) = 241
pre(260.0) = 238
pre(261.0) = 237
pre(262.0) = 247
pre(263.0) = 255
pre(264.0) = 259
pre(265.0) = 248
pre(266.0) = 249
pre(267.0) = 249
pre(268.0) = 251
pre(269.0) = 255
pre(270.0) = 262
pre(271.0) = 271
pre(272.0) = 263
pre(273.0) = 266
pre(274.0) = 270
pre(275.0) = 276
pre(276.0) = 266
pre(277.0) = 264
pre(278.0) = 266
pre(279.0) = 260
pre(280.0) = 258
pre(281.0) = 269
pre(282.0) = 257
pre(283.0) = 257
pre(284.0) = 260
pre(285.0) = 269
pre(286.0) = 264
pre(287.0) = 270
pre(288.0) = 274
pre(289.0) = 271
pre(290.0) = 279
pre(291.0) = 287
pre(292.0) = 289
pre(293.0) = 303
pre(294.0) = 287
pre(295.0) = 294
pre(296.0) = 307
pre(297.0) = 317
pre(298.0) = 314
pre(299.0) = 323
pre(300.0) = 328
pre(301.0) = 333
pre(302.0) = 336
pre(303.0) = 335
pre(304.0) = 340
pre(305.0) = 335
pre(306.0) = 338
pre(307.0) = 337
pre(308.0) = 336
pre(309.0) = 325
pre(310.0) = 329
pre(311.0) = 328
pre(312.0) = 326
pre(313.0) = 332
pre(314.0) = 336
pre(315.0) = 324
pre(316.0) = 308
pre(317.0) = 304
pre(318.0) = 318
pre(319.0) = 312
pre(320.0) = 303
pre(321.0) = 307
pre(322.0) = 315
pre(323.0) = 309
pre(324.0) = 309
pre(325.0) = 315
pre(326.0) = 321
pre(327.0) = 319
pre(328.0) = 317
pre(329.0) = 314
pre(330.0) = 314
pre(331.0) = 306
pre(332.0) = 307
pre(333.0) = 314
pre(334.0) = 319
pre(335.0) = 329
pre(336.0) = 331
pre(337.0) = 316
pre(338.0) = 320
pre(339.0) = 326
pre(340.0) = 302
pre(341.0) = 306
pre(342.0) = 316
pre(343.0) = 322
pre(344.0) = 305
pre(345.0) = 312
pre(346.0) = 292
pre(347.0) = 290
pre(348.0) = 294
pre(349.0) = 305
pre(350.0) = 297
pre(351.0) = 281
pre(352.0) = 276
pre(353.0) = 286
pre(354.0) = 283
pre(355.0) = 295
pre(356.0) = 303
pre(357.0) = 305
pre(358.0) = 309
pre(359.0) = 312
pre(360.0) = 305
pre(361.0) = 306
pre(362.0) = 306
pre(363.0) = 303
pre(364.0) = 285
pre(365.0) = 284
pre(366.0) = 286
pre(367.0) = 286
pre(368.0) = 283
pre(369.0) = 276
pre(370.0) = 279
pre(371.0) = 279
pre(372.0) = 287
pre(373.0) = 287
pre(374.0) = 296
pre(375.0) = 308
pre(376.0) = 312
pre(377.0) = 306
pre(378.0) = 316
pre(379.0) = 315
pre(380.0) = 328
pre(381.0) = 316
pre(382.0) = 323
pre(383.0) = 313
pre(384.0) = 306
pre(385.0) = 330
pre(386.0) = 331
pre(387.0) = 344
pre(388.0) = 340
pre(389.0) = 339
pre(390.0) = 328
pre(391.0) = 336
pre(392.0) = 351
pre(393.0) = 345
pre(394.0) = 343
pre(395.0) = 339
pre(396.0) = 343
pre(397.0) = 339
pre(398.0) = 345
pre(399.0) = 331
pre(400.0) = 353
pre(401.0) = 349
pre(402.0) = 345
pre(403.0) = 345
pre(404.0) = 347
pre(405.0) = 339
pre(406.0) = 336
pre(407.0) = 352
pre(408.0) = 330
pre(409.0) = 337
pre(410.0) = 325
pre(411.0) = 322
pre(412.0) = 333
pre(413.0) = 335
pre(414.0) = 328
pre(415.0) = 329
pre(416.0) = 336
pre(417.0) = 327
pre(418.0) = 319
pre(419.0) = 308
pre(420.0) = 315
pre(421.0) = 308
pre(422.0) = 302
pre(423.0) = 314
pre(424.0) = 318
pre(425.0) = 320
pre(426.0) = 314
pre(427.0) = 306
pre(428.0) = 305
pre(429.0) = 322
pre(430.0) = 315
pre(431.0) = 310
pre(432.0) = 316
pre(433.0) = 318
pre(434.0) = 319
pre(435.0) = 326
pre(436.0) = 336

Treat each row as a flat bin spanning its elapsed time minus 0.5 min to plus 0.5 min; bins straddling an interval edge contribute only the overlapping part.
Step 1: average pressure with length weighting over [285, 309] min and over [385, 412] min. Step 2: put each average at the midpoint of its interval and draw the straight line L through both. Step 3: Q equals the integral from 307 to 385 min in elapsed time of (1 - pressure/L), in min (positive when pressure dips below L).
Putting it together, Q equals 3.66 min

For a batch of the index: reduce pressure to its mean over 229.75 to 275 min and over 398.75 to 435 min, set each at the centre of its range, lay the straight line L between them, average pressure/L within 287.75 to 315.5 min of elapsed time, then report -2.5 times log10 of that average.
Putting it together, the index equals -0.21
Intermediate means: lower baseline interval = 232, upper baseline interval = 326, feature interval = 317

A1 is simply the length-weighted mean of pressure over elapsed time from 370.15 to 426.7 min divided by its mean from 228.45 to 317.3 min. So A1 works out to 1.24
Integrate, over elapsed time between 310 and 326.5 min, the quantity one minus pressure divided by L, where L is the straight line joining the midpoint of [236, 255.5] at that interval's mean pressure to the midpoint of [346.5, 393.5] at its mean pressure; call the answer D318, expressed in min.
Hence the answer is -2.6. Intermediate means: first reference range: 229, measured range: 317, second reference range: 306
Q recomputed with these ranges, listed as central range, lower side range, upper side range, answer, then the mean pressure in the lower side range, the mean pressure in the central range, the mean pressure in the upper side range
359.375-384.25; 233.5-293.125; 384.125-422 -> 1.2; 248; 300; 334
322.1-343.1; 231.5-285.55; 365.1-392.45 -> -2.4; 241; 316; 311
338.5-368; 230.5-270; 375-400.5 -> 0.6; 229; 299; 330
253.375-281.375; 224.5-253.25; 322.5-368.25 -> -2.9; 202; 253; 305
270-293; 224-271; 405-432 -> -3.0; 218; 269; 322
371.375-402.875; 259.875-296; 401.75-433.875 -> -1.6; 266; 327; 324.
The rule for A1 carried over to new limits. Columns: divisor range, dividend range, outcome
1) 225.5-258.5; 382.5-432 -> 1.57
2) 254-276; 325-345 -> 1.26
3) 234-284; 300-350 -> 1.31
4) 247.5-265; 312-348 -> 1.31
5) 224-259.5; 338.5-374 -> 1.43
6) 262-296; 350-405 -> 1.17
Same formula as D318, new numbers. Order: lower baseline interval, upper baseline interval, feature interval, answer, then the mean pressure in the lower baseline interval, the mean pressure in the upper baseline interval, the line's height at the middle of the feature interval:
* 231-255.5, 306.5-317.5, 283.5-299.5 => 0.37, 221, 326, 295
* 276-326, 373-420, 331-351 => 0.29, 303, 330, 314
